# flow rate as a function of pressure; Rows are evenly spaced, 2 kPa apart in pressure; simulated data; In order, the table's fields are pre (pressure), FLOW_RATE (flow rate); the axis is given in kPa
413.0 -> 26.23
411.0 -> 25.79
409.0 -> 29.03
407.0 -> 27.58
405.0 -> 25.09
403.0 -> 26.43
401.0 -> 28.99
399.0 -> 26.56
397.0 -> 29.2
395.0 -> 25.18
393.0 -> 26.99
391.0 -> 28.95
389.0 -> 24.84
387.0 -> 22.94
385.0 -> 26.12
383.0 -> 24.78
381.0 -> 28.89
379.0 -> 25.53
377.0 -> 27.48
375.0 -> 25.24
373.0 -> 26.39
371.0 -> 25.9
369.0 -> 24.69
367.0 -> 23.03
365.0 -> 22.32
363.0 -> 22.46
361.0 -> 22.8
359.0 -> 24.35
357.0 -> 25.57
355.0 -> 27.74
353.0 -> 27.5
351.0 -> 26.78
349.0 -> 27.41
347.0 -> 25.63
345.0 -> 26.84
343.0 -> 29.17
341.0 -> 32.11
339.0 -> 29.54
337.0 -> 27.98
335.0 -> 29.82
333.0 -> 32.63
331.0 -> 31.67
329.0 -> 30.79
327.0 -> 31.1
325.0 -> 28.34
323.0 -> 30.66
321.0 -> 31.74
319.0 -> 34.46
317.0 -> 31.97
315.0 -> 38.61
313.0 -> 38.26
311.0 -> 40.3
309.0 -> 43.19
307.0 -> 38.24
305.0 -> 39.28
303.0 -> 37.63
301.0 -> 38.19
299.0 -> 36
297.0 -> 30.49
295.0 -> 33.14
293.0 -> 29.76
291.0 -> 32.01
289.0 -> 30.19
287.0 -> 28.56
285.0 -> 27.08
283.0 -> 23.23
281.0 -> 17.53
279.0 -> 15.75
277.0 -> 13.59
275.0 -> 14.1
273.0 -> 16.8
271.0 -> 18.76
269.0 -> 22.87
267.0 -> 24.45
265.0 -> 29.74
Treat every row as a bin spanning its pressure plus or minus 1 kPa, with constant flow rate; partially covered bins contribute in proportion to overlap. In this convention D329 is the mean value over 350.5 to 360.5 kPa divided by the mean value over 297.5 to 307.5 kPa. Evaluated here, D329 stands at 0.70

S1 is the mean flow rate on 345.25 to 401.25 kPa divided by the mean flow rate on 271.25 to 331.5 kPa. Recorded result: 0.9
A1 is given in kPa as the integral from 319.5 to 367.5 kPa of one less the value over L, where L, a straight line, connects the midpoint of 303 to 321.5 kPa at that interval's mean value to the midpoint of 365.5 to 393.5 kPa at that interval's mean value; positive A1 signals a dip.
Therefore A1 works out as 6.22 kPa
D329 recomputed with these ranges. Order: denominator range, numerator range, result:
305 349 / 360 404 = 0.79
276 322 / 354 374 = 0.77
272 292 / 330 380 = 1.23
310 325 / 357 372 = 0.69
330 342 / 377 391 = 0.85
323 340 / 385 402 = 0.88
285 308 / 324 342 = 0.90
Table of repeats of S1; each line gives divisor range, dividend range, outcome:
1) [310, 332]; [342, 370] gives 0.76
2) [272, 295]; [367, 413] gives 1.14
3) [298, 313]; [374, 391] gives 0.67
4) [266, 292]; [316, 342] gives 1.41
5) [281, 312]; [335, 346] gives 0.88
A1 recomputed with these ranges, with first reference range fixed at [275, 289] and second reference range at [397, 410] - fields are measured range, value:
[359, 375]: 0.9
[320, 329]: -2.8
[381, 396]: 0.4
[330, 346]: -4.0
